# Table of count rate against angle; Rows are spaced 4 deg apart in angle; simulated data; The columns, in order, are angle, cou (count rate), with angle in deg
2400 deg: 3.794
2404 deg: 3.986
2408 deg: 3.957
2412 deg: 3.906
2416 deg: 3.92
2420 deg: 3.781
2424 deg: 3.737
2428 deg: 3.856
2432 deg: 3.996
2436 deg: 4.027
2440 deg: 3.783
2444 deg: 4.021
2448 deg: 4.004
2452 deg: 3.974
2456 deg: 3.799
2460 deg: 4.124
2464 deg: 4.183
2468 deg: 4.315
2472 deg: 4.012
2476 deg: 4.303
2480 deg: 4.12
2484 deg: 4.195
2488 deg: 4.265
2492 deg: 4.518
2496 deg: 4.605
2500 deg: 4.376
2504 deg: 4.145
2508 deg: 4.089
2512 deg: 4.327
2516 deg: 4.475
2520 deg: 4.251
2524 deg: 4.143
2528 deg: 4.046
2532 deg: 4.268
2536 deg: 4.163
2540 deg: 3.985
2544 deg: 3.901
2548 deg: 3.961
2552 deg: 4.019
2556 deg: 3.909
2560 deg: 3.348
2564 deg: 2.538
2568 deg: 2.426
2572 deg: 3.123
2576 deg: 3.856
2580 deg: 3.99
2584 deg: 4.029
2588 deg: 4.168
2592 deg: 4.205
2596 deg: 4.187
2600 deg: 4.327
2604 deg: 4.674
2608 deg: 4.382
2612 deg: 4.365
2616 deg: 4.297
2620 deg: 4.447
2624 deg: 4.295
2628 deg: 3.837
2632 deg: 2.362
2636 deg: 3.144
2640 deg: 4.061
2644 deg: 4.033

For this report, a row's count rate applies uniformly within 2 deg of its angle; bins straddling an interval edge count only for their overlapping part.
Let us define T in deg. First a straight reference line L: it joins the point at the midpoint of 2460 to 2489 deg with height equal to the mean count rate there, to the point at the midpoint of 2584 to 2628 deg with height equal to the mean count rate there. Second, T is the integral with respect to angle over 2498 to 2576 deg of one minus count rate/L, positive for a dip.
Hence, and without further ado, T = 6.9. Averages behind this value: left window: 4.19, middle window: 3.87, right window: 4.3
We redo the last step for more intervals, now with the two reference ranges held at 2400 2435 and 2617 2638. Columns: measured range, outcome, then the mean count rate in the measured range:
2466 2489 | -2.27 deg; 4.2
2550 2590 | 1.87 deg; 3.54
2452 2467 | -0.79 deg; 4.05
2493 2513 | -2.77 deg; 4.32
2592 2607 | -2.80 deg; 4.37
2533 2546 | -0.99 deg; 4.04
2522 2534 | -1.24 deg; 4.15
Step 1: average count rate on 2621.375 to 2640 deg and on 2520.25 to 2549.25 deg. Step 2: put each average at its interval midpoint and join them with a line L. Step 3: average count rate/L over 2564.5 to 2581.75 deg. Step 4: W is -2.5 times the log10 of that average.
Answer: 0.18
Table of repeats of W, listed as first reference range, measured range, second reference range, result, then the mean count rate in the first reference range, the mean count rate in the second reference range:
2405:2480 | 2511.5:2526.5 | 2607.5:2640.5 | -0.09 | 3.99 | 3.88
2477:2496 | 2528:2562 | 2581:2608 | 0.09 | 4.31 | 4.26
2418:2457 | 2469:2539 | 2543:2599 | -0.12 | 3.9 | 3.7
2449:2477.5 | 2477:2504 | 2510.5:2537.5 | -0.04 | 4.09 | 4.24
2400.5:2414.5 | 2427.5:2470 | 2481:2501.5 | 0.04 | 3.93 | 4.38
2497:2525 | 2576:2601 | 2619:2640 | -0.08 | 4.27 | 3.62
